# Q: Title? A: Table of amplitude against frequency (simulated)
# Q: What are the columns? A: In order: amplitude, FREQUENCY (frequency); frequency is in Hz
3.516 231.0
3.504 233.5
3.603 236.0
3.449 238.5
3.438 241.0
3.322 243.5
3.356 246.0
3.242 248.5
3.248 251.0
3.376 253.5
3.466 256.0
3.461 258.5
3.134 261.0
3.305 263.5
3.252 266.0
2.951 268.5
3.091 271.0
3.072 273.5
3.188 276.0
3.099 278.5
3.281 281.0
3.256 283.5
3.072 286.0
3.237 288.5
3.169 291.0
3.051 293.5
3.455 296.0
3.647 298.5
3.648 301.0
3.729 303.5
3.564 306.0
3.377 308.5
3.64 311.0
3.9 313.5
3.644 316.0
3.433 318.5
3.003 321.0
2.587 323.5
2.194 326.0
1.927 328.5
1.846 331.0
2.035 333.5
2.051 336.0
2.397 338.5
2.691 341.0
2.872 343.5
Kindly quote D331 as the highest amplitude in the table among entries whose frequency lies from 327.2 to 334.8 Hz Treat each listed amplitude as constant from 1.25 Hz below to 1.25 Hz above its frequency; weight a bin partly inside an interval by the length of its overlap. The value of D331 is 2.035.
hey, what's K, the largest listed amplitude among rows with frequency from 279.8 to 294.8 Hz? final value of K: 3.281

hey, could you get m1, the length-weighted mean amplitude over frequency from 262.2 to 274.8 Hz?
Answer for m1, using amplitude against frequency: 3.13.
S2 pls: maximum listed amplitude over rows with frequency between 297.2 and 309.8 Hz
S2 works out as 3.729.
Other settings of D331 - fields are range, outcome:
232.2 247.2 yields 3.603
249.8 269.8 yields 3.466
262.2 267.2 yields 3.305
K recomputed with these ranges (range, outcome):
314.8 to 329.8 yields 3.644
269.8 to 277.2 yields 3.188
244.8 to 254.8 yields 3.376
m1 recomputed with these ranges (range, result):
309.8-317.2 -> 3.73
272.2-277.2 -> 3.13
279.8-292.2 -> 3.2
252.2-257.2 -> 3.42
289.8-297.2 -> 3.22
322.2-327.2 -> 2.4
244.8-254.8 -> 3.31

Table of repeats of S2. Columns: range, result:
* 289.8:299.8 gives 3.647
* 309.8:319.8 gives 3.9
